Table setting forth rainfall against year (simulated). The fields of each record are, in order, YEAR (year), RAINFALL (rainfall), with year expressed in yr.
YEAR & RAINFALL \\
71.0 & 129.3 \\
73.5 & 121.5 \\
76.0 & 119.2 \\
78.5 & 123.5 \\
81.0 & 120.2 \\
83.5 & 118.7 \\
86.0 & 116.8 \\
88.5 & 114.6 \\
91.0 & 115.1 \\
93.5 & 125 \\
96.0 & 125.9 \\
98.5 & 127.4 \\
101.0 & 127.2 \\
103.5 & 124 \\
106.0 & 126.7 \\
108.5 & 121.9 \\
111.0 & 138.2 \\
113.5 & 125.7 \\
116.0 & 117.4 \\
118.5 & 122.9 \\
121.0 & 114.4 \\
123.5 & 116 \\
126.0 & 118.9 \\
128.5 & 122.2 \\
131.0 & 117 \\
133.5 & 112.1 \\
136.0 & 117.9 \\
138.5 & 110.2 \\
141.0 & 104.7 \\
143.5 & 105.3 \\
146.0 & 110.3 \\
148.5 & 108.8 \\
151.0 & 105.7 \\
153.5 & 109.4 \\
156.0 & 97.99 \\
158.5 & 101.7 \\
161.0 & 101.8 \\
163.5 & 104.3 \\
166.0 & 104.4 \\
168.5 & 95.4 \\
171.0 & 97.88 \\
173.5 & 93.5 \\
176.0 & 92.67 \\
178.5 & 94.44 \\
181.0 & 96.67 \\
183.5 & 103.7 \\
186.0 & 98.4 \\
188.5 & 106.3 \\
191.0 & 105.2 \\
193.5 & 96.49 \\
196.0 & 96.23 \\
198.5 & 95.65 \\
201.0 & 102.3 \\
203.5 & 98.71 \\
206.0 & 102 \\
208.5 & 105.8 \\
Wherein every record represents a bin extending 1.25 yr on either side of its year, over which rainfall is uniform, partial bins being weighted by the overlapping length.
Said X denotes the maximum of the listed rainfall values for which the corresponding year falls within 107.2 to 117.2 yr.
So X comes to 138.2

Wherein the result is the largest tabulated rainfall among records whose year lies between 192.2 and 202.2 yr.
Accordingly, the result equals 102.3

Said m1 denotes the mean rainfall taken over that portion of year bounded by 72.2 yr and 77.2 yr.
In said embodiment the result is 120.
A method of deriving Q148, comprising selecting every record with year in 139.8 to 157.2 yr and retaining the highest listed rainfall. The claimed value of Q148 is 110.3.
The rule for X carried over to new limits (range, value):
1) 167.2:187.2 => 103.7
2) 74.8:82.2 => 123.5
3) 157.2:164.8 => 104.3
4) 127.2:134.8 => 122.2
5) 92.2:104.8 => 127.4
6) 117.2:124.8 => 122.9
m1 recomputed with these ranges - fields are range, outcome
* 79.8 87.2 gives 119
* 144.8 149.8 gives 110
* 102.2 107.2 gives 125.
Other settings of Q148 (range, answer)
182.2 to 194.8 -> 106.3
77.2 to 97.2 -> 125.9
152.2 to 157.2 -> 109.4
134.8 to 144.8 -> 117.9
